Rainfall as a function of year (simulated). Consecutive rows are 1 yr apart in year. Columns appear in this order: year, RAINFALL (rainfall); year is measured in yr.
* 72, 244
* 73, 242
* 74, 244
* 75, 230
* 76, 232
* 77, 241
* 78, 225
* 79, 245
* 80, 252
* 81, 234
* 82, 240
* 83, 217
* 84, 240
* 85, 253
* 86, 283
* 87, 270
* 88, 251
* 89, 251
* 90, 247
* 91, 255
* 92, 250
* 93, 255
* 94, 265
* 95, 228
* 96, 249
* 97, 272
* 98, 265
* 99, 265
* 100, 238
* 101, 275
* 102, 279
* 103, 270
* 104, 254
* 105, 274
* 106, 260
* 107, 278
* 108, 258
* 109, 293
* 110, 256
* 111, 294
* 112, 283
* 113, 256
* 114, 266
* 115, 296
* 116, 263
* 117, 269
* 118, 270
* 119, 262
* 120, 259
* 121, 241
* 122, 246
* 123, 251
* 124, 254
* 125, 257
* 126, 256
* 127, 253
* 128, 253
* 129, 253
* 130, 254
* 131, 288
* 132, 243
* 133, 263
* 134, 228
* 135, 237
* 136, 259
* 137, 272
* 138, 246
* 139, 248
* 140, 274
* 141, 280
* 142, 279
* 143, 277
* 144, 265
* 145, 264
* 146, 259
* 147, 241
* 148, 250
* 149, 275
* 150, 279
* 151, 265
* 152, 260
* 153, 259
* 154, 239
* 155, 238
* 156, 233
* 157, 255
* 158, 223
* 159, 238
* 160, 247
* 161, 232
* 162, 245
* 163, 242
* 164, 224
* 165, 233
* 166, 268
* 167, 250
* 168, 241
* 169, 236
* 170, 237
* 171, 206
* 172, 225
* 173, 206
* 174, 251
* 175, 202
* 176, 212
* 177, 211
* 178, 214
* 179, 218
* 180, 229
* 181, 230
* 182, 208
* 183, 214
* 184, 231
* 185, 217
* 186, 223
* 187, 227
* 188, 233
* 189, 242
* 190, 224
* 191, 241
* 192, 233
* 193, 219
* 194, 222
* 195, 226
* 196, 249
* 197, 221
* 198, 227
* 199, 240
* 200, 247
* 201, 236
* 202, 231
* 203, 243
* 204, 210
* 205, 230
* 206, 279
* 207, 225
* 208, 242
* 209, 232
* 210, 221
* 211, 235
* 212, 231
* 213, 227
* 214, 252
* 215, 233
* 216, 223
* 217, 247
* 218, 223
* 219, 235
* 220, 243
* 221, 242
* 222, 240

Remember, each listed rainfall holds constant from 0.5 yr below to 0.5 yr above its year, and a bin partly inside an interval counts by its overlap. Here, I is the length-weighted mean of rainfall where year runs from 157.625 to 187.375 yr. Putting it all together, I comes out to 228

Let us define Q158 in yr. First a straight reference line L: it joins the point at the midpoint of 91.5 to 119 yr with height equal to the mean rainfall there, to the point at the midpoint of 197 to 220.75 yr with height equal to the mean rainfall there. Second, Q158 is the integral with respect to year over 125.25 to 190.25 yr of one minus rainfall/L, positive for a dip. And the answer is 2.0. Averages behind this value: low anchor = 266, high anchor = 235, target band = 243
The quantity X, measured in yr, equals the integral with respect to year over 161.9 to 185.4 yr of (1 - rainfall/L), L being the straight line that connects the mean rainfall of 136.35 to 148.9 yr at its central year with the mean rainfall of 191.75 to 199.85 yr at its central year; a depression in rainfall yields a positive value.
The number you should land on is 1.7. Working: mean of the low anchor 263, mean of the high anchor 230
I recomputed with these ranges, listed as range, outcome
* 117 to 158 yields 257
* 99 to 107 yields 265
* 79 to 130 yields 259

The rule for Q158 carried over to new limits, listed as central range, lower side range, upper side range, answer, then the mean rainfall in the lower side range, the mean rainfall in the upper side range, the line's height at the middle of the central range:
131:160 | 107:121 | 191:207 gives 0.1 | 270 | 234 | 257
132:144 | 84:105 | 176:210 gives -0.7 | 259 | 229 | 246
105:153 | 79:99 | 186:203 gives -3.6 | 252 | 232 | 244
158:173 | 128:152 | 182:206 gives 0.6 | 261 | 230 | 246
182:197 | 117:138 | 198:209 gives 0.8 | 255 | 238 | 241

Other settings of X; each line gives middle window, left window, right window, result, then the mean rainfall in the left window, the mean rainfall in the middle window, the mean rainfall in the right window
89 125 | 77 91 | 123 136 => -1.8 yr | 247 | 262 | 253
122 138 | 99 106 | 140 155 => 0.6 yr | 265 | 254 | 263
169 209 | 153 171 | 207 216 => 1.4 yr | 240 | 228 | 233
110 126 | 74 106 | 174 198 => -1.3 yr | 252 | 264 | 224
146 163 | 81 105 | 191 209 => -0.4 yr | 255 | 249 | 234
